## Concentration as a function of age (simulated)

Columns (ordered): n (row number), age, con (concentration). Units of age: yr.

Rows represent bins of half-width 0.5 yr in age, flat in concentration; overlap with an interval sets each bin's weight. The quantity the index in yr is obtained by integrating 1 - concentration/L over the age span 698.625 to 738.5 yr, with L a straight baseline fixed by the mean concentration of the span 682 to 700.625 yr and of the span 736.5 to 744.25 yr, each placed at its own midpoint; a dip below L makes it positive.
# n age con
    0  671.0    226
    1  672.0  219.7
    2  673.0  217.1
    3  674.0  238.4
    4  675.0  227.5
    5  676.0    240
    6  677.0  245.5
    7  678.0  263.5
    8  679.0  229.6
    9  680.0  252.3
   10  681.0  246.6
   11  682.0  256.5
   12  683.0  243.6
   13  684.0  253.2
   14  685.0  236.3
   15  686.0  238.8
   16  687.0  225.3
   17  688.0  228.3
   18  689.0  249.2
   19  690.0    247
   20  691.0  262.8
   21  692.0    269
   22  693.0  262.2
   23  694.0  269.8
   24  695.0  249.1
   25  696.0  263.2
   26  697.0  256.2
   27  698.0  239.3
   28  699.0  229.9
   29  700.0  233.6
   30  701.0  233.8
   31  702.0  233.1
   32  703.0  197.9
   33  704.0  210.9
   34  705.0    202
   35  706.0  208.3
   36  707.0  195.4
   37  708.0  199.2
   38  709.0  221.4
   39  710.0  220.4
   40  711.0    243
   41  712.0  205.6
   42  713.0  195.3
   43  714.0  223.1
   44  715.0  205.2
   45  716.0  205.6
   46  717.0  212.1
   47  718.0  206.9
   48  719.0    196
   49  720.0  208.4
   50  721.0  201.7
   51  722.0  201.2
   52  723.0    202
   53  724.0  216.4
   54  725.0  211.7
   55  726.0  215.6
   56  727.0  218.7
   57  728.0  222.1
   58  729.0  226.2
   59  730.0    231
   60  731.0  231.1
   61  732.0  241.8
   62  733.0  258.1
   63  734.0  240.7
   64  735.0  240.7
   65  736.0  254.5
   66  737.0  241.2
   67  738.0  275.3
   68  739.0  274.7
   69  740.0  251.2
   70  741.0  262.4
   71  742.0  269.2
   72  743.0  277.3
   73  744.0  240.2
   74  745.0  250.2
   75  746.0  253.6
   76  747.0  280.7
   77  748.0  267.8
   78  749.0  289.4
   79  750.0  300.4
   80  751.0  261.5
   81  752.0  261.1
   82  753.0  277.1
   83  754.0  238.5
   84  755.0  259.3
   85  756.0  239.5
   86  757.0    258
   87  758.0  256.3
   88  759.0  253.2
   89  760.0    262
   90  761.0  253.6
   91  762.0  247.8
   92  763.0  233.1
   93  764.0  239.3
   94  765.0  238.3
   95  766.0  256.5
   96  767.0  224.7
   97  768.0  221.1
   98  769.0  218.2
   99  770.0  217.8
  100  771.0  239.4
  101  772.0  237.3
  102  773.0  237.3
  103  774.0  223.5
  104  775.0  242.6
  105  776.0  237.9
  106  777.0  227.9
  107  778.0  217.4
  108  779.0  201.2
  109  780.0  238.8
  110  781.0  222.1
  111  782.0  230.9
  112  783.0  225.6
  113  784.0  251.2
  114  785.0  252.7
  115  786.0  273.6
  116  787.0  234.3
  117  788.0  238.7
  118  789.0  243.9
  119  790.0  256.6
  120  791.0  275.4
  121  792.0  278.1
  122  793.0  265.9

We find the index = 5.52 yr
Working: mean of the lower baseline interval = 248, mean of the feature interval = 220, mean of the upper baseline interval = 262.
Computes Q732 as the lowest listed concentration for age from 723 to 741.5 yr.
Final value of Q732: 202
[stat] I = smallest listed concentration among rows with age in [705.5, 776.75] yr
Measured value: 195.3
